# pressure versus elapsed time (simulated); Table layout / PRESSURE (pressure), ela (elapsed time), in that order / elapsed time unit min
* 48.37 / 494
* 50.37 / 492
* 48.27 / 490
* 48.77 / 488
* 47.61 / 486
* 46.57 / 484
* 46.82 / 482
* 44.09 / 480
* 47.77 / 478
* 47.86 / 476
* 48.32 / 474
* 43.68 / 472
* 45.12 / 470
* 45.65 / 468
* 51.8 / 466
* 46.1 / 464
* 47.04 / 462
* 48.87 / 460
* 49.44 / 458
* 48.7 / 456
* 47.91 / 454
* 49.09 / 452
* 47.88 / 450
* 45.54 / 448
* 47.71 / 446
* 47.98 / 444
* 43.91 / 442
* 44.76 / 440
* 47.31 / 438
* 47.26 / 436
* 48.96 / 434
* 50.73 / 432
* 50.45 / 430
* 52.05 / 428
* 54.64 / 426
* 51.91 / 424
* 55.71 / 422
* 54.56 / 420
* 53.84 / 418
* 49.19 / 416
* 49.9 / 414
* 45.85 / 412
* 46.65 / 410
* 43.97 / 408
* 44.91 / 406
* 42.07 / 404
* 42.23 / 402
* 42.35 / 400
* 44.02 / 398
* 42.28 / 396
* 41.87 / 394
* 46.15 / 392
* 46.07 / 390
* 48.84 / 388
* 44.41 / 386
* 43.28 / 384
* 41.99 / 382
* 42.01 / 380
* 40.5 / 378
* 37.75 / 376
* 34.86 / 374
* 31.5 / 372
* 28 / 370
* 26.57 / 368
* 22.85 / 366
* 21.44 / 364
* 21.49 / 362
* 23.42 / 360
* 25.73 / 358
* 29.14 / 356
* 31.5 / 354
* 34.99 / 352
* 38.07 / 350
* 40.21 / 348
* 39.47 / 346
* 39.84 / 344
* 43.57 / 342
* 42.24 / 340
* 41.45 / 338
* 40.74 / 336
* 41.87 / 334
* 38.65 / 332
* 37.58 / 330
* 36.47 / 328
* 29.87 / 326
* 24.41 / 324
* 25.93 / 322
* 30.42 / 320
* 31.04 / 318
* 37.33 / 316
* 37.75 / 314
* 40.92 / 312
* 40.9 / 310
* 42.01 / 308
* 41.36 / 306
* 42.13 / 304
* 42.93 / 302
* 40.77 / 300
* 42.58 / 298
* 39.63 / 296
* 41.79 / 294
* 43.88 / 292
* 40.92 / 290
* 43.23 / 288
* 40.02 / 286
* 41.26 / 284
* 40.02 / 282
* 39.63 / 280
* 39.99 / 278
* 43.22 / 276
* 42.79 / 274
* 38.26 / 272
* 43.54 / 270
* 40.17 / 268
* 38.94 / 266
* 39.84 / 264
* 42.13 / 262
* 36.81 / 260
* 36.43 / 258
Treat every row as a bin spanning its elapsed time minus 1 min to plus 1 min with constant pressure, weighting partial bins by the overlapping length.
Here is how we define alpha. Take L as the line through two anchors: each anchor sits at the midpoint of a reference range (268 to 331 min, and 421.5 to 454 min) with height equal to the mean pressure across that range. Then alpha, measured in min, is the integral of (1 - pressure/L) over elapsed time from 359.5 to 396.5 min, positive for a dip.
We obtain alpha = 7.1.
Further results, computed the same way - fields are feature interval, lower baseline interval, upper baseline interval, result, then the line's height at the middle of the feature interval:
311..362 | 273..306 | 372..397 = 8.3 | 41.8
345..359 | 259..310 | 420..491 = 3.1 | 43.9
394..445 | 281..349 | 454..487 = -3.7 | 44.5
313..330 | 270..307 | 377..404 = 4.1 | 42.1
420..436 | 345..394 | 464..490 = -4.0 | 41.6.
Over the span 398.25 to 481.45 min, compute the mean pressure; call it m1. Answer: 47.9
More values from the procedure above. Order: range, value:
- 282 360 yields 37.8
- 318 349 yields 36.7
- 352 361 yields 28.3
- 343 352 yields 38.9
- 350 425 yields 39.8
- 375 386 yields 41.4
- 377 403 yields 43.5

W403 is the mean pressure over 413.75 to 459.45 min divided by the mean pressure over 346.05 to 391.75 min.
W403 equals 1.43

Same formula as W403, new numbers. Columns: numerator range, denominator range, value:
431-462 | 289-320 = 1.19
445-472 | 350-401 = 1.33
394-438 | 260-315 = 1.17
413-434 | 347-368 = 1.81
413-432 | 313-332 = 1.60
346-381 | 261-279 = 0.77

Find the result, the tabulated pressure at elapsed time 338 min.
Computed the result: 41.45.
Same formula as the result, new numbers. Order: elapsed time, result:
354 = 31.5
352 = 34.99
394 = 41.87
